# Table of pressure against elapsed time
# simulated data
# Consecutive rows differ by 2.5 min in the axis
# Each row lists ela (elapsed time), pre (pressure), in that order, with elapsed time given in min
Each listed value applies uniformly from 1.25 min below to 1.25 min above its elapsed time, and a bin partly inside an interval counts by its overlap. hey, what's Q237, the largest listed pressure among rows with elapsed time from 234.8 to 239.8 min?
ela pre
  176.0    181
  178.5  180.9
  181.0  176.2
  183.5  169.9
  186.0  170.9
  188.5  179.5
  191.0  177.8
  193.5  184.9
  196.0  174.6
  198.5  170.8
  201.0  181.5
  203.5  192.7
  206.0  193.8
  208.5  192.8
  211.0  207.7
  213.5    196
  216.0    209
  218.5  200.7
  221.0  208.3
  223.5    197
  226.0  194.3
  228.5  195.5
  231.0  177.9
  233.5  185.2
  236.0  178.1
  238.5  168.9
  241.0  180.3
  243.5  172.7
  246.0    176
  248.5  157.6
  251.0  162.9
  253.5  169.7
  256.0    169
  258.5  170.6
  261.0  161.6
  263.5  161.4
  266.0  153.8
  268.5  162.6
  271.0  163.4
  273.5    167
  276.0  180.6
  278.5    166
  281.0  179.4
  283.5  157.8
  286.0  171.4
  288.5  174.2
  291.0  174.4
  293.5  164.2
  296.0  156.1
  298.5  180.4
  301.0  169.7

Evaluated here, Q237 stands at 178.1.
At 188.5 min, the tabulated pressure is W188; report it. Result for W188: 179.5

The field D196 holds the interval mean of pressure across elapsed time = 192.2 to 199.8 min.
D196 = 177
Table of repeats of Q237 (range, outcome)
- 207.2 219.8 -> 209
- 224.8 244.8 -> 195.5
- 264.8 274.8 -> 167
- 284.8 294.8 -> 174.4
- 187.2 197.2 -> 184.9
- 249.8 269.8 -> 170.6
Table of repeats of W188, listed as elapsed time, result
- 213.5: 196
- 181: 176.2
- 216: 209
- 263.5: 161.4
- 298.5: 180.4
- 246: 176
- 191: 177.8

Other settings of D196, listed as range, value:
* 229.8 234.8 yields 182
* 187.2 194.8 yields 181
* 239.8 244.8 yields 176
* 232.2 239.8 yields 177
